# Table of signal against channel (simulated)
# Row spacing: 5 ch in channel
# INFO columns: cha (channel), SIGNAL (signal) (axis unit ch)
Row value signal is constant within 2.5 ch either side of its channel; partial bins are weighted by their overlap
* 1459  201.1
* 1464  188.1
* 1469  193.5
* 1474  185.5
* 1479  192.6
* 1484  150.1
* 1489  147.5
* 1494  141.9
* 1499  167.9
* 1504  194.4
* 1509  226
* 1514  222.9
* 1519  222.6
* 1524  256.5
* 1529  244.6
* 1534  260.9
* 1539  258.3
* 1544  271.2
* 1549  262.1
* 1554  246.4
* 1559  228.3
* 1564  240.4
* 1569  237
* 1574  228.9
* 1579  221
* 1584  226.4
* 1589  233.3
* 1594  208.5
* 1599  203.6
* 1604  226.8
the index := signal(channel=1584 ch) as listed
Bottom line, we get 226.4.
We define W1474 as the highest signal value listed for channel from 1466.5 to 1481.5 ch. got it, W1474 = 193.5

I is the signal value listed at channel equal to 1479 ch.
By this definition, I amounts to 192.6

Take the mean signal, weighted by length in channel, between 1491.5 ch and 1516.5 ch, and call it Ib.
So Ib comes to 191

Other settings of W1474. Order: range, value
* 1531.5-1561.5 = 271.2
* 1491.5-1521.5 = 226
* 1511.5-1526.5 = 256.5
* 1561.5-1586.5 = 240.4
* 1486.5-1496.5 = 147.5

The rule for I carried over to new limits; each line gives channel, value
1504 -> 194.4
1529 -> 244.6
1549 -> 262.1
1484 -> 150.1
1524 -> 256.5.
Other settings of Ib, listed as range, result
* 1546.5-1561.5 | 246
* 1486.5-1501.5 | 152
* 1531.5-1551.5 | 263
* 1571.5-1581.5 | 225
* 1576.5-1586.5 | 224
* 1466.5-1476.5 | 190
